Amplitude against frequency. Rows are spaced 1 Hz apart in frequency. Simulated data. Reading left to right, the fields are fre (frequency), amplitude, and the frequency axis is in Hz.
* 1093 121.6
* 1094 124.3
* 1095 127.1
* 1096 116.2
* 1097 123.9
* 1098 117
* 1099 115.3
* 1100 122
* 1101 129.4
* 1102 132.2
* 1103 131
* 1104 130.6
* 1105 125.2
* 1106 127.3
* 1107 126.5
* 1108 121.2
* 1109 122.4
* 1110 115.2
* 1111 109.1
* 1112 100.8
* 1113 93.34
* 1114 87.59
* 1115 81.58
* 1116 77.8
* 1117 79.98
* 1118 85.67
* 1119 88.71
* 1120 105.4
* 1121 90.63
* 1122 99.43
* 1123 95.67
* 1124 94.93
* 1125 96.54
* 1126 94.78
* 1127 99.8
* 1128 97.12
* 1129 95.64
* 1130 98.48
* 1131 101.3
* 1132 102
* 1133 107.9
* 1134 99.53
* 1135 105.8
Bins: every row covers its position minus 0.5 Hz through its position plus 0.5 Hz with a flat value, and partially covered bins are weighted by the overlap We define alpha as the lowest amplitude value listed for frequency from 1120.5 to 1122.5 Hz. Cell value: 90.63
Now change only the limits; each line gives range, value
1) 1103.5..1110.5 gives 115.2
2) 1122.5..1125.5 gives 94.93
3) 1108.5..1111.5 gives 109.1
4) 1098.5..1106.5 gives 115.3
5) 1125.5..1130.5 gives 94.78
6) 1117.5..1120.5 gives 85.67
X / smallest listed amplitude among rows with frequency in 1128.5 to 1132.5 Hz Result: 95.64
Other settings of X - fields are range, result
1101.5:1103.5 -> 131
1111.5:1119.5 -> 77.8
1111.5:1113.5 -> 93.34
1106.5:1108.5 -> 121.2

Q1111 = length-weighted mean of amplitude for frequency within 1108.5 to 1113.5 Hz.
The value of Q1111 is 108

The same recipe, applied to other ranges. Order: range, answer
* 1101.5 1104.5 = 131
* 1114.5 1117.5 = 79.8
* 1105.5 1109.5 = 124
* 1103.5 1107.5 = 127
